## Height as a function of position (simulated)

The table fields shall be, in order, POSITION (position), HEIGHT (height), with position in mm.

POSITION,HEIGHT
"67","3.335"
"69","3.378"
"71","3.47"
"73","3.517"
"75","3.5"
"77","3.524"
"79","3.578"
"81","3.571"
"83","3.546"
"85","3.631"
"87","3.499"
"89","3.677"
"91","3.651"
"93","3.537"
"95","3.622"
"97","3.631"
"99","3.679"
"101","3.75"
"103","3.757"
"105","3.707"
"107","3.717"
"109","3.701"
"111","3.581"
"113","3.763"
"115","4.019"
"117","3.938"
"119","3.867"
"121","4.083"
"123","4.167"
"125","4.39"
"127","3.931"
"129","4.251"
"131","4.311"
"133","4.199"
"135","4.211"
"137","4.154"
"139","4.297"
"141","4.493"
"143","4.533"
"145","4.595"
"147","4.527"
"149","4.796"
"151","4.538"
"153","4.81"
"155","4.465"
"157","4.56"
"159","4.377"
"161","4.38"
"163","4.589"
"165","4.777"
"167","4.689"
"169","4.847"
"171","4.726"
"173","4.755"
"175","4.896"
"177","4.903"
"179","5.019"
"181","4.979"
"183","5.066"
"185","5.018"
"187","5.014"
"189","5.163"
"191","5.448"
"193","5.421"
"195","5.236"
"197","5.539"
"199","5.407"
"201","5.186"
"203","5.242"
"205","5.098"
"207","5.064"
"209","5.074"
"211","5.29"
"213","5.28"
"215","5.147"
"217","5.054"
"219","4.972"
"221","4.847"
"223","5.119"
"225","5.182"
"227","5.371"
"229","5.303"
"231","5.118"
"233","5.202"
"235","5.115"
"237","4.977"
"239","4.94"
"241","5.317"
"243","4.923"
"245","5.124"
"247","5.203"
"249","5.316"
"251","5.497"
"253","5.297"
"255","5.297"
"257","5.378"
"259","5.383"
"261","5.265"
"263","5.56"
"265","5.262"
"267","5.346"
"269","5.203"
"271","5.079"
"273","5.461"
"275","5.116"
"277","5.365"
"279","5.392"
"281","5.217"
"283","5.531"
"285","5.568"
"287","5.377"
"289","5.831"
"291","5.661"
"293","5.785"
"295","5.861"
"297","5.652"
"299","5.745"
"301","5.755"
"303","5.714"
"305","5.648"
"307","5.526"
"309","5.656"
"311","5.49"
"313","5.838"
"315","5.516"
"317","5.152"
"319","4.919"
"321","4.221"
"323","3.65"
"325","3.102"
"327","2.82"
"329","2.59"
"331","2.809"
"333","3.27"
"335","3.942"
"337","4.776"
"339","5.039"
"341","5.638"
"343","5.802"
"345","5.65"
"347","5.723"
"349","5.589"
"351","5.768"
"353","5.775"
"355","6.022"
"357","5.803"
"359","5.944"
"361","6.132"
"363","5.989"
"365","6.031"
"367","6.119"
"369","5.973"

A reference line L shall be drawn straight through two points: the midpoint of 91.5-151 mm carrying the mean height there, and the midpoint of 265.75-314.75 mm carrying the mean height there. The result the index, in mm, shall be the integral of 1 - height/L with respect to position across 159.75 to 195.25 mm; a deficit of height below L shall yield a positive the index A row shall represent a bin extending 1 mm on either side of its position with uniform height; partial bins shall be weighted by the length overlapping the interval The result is -3.0 mm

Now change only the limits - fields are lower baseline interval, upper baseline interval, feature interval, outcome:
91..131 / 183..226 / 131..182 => -1.1 mm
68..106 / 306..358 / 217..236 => -3.6 mm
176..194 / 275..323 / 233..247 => 0.5 mm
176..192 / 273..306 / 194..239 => 0.5 mm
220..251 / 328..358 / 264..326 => -3.4 mm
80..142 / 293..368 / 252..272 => -2.3 mm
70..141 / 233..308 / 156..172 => -0.9 mm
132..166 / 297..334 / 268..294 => -4.5 mm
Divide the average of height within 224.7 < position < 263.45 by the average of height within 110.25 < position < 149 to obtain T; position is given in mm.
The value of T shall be 1.2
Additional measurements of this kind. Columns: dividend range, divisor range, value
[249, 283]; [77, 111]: 1.46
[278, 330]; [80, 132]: 1.35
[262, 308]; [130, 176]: 1.21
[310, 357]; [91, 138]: 1.22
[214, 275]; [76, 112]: 1.43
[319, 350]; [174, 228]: 0.84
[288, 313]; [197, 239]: 1.11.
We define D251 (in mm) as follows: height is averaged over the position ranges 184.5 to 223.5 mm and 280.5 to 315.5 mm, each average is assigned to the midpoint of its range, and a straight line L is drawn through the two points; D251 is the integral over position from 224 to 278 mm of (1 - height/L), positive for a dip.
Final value 1.66 mm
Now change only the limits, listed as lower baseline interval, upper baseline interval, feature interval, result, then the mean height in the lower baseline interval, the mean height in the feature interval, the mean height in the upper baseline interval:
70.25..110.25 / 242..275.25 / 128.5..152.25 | -1.76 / 3.61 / 4.42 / 5.28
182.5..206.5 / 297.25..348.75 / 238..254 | -0.42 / 5.24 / 5.2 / 4.82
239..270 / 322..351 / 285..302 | -3.01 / 5.28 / 5.7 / 4.36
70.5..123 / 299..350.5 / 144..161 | -2.61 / 3.69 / 4.57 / 4.82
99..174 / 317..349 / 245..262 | -3.99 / 4.27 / 5.32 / 4.33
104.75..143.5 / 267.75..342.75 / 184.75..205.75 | -3.91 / 4.07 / 5.26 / 5.01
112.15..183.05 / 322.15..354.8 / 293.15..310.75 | -4.54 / 4.46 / 5.69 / 4.54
